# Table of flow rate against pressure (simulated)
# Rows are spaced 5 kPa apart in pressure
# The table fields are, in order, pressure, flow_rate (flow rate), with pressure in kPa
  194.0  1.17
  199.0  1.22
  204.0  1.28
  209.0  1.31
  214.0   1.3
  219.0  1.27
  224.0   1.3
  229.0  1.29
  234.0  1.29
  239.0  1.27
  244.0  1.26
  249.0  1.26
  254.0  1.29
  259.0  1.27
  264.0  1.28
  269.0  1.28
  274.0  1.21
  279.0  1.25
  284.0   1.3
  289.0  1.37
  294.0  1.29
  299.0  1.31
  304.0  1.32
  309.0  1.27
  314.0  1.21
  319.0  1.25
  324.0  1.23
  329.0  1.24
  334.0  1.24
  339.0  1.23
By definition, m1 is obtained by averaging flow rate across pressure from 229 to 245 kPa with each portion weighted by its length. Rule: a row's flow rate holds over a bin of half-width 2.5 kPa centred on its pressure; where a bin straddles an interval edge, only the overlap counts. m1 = 1.28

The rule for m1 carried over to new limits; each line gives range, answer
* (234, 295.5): 1.28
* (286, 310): 1.31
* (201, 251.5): 1.28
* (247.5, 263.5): 1.28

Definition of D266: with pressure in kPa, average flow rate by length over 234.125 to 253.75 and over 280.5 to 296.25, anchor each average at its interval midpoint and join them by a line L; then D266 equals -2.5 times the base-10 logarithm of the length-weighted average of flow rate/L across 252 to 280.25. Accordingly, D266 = 0.02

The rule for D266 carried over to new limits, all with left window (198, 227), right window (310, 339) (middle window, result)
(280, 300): -0.05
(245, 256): 0.00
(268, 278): 0.01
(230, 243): 0.00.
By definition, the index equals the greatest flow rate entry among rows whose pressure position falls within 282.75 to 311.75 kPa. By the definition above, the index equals 1.37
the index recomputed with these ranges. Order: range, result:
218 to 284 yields 1.3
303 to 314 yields 1.32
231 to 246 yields 1.29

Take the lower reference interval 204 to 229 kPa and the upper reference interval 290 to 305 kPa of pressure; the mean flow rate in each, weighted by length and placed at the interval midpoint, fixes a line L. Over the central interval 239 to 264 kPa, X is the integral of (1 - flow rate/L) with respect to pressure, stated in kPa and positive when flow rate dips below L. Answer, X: 0.58 kPa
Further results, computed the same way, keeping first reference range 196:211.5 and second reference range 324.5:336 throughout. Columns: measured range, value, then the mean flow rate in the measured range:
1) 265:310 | -1.5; 1.29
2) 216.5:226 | -0.2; 1.28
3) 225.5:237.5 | -0.3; 1.29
